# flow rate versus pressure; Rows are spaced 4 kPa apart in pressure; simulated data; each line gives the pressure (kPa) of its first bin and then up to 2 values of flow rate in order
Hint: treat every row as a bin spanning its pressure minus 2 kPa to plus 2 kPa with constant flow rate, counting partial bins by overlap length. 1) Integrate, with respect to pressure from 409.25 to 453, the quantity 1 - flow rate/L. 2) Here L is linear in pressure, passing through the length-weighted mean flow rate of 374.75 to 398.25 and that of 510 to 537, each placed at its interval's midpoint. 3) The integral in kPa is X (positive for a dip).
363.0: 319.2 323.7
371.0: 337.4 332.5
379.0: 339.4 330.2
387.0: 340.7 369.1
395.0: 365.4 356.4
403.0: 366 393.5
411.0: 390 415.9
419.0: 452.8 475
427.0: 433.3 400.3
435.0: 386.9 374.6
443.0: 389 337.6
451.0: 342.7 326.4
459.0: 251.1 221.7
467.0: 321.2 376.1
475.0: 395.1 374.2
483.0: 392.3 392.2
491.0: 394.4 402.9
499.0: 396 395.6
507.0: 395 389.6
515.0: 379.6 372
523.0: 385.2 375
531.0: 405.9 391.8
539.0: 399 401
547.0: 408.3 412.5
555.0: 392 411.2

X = -4.9 kPa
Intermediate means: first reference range 348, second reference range 385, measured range 400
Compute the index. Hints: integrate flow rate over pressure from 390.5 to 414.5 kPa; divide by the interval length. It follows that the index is 376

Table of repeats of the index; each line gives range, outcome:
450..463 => 291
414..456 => 395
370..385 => 335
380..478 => 367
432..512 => 363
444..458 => 333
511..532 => 383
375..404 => 351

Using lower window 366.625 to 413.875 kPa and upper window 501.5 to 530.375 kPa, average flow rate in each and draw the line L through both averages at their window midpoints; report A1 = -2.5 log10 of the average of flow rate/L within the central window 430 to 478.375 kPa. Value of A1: 0.08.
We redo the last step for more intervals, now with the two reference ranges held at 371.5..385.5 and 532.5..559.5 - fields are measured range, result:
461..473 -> 0.21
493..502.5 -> -0.05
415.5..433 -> -0.24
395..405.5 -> -0.06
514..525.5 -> 0.04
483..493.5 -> -0.04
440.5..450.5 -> 0.00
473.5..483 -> -0.03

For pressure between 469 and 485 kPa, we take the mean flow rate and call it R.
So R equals 384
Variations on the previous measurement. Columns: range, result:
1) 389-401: 364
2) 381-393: 347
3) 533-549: 400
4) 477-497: 391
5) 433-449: 372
